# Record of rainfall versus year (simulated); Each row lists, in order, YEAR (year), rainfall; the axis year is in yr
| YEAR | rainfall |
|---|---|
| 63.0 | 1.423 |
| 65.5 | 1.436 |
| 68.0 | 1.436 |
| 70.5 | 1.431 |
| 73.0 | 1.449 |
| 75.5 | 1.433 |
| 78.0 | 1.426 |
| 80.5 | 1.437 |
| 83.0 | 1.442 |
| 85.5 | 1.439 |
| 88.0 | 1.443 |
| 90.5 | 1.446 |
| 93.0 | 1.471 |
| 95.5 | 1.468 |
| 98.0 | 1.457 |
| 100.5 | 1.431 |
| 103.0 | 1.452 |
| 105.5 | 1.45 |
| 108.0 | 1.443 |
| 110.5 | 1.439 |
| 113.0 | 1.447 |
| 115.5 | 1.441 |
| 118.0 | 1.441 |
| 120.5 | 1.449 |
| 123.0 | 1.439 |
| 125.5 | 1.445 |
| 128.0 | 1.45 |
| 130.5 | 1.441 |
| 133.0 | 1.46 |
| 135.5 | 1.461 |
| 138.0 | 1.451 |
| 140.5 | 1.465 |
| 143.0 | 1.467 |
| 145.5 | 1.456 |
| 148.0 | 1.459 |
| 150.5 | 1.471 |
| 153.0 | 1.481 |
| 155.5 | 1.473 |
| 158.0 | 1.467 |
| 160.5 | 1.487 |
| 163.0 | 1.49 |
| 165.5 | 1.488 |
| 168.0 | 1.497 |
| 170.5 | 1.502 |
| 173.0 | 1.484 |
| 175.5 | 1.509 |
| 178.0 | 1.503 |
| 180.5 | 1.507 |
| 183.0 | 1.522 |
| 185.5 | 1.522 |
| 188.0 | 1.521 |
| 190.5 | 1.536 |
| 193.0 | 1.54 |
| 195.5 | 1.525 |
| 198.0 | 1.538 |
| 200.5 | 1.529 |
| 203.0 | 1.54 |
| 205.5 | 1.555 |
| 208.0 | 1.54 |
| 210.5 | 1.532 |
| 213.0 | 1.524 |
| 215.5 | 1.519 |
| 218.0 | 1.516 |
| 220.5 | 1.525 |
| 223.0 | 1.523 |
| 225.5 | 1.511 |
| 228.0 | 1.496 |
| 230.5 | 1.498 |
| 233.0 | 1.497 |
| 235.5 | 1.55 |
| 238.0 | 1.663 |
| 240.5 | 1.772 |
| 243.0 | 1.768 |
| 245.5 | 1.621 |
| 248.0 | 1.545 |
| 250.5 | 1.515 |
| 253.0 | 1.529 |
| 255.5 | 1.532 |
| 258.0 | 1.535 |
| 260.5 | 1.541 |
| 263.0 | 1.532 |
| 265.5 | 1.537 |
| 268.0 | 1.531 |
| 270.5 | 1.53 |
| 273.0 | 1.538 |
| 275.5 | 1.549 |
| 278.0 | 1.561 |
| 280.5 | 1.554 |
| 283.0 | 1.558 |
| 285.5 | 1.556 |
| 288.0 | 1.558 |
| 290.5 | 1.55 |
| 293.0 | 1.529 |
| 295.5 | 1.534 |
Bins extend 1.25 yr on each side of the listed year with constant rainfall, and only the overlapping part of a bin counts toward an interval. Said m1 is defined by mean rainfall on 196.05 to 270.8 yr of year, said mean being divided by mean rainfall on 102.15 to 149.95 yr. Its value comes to 1.07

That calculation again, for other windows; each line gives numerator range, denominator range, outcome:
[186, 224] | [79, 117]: 1.06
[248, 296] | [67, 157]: 1.06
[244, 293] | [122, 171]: 1.05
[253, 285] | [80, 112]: 1.06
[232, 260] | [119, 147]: 1.10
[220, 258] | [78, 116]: 1.08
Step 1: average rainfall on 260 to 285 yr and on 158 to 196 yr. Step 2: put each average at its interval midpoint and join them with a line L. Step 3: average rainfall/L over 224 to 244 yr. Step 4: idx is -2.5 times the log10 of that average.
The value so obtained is -0.043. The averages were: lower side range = 1.51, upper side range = 1.54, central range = 1.59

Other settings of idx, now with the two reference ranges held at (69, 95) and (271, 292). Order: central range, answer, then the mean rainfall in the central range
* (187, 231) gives -0.010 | 1.53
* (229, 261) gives -0.035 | 1.58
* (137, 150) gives 0.012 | 1.46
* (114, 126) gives 0.015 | 1.44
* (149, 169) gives 0.002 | 1.48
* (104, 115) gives 0.010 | 1.44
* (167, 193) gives -0.011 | 1.51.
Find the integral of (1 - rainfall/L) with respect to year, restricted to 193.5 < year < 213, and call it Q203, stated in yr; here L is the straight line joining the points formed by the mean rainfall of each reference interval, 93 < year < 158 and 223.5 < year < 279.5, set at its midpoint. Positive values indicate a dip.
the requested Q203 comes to -0.2 yr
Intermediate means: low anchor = 1.45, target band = 1.54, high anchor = 1.56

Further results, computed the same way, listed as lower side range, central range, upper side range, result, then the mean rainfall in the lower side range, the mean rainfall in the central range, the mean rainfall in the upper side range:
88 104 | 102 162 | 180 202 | 1.0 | 1.45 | 1.46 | 1.53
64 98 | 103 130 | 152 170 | 0.3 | 1.44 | 1.44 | 1.48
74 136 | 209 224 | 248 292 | -0.1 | 1.45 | 1.52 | 1.54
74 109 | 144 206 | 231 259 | 0.9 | 1.45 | 1.5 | 1.59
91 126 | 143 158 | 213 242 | 0.2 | 1.45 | 1.47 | 1.55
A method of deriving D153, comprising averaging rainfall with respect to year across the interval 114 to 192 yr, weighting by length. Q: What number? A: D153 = 1.48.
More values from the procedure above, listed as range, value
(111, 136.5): 1.45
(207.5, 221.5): 1.53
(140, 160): 1.47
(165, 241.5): 1.53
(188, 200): 1.53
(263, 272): 1.53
